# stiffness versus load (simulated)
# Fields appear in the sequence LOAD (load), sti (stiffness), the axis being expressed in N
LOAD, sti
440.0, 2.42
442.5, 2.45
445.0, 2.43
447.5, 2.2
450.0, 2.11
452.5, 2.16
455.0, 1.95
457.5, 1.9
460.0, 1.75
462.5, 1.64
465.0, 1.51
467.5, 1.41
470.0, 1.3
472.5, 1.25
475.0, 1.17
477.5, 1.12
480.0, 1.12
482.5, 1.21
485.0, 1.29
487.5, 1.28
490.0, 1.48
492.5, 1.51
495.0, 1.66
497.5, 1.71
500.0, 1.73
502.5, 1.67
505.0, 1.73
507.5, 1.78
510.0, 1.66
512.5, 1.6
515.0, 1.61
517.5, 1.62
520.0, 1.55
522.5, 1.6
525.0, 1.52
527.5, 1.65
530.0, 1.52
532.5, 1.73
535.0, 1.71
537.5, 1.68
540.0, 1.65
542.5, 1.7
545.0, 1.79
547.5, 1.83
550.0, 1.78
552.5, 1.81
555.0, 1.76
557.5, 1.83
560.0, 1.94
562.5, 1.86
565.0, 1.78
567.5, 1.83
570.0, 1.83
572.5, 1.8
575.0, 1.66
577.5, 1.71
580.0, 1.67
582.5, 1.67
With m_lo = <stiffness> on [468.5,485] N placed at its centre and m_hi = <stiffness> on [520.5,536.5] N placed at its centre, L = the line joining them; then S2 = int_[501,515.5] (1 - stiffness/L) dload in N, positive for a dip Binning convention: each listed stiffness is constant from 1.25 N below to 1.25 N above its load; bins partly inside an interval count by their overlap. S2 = -2.2 N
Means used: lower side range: 1.21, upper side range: 1.62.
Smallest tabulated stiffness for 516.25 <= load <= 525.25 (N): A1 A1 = 1.52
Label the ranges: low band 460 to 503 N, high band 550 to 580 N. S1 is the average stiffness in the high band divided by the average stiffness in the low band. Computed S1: 1.3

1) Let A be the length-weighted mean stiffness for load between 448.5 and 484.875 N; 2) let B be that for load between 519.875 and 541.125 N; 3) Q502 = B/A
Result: 1.1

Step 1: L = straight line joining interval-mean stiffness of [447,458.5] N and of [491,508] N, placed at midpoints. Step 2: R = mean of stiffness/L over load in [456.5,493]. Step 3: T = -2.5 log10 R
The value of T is 0.33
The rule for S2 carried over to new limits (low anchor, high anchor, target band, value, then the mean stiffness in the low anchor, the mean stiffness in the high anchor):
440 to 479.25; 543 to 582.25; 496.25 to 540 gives 3.2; 1.77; 1.79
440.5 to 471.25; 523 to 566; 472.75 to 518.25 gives 8.4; 1.91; 1.74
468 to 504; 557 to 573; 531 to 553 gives -0.3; 1.4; 1.84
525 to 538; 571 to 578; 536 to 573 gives -2.2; 1.64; 1.73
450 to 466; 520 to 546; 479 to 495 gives 3.8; 1.85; 1.65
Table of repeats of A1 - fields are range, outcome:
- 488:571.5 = 1.48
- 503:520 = 1.55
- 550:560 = 1.76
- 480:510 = 1.12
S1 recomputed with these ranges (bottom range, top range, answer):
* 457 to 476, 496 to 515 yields 1.14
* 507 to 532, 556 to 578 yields 1.12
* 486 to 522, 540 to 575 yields 1.12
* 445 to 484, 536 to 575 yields 1.11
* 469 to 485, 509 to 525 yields 1.33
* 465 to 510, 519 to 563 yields 1.19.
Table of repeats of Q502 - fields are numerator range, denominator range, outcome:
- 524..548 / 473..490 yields 1.37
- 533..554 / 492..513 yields 1.04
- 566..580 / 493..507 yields 1.04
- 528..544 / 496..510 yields 0.97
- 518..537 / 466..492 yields 1.27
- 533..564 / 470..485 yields 1.49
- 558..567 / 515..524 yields 1.17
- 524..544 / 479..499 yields 1.16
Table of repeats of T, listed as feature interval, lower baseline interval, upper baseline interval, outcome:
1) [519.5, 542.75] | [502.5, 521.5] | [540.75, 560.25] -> 0.06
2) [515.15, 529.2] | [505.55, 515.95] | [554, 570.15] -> 0.08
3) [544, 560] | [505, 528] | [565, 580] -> -0.06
